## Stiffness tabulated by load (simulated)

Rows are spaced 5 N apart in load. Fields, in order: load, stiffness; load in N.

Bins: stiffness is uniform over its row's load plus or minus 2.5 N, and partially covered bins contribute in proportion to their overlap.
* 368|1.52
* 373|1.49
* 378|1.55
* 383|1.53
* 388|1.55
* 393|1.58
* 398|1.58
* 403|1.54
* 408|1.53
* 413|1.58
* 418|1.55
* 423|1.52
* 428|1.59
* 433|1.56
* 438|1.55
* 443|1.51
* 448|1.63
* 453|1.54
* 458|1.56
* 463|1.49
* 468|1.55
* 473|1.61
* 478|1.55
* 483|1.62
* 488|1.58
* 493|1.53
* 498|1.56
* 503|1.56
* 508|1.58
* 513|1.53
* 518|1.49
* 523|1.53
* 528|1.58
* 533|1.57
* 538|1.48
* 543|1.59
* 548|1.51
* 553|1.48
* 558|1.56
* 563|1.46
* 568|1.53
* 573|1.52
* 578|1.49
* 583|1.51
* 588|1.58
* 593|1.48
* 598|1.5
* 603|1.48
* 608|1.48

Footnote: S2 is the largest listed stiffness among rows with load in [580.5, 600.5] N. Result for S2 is 1.58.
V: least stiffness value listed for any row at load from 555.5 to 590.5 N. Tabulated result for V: 1.46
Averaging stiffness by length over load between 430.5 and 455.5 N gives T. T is 1.56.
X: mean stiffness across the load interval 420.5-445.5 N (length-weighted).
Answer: 1.55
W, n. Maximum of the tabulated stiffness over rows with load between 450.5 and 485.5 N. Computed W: 1.62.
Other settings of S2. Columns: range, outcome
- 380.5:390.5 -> 1.55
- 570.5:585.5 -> 1.52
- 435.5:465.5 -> 1.63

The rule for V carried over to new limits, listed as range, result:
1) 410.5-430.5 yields 1.52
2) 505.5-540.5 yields 1.48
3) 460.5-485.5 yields 1.49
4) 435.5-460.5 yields 1.51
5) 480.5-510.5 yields 1.53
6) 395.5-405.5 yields 1.54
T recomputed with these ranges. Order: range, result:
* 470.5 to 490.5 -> 1.59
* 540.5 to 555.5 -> 1.53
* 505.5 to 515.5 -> 1.56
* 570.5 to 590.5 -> 1.52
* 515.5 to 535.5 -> 1.54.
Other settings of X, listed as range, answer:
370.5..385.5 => 1.52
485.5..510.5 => 1.56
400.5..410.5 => 1.54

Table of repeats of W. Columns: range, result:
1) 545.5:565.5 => 1.56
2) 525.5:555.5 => 1.59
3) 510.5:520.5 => 1.53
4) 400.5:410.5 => 1.54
